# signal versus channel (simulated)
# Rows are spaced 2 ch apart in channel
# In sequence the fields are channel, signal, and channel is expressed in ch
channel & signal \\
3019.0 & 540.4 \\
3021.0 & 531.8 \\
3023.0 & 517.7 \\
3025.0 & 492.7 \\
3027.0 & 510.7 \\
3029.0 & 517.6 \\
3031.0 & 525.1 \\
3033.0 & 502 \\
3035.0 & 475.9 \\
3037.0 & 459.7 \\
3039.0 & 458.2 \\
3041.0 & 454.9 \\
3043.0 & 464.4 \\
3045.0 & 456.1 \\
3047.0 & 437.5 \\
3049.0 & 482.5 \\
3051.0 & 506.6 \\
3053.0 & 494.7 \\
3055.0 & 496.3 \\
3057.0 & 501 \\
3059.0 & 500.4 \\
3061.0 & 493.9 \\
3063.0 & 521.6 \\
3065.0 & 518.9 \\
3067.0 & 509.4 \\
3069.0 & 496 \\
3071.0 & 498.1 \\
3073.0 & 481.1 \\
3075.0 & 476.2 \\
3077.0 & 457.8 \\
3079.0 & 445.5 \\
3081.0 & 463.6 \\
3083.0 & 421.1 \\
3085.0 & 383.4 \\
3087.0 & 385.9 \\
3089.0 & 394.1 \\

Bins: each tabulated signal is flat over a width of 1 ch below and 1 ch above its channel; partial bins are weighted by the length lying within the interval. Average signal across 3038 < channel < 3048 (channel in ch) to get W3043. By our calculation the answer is 454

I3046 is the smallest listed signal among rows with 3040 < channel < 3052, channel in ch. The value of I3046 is 437.5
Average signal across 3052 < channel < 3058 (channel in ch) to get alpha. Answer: 497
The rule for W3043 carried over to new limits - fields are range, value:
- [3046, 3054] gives 480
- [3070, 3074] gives 490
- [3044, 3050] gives 459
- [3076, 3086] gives 434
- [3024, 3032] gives 512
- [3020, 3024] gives 525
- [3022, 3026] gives 505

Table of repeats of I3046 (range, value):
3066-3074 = 481.1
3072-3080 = 445.5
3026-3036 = 475.9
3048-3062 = 482.5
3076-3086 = 383.4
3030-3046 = 454.9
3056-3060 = 500.4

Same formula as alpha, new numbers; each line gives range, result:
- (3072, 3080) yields 465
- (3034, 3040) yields 465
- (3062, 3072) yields 509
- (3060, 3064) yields 508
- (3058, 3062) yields 497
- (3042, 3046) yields 460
